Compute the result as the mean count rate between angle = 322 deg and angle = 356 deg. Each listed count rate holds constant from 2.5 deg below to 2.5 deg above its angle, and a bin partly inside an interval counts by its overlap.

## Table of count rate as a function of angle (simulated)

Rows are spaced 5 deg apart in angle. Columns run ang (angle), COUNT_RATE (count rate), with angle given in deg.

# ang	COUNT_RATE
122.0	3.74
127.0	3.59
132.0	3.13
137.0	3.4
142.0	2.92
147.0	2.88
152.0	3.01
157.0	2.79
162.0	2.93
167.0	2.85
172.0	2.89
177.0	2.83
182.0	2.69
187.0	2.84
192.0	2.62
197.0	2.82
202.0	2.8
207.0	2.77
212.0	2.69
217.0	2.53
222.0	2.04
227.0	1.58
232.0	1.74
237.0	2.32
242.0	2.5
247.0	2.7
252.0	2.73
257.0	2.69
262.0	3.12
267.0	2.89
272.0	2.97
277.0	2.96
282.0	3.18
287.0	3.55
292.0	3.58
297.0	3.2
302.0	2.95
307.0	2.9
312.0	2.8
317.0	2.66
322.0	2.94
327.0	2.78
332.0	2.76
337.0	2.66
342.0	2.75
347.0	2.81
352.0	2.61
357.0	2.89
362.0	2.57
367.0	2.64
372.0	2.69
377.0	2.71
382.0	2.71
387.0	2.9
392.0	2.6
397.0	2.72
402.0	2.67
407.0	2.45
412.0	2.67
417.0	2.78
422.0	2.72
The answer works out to 2.75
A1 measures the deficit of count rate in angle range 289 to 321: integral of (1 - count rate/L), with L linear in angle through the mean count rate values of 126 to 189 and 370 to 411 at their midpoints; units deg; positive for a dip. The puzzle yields -2.7 deg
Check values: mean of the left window 2.97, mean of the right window 2.68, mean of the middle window 3.02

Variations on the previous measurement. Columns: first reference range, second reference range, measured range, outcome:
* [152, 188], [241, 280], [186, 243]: 8.3 deg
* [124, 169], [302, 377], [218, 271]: 8.3 deg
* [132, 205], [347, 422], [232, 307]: -3.2 deg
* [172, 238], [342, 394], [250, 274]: -2.8 deg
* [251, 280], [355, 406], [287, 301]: -2.5 deg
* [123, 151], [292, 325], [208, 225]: 3.7 deg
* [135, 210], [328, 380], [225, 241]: 4.9 deg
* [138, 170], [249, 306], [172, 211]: 2.5 deg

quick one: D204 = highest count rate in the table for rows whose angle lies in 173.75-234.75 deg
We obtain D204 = 2.84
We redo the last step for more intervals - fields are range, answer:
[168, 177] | 2.89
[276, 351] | 3.58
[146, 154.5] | 3.01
